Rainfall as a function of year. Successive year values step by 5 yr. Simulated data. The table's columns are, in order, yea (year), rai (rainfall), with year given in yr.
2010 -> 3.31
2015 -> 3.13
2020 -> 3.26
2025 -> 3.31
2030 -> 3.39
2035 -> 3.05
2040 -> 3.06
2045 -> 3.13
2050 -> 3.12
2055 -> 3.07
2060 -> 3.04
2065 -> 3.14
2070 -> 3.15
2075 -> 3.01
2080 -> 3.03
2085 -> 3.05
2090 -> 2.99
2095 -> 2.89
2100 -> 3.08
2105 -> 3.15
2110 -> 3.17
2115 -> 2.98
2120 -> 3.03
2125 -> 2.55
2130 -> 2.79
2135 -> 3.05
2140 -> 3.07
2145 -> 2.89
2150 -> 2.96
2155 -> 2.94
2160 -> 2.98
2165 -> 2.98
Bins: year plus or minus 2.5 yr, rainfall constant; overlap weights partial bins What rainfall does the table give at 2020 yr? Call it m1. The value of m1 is 3.26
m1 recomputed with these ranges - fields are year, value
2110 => 3.17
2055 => 3.07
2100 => 3.08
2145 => 2.89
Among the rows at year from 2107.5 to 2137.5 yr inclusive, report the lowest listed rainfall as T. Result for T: 2.55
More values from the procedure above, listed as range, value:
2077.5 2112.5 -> 2.89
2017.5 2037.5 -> 3.05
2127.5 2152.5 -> 2.79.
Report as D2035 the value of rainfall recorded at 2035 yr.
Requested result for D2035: 3.05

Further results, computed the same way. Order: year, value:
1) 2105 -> 3.15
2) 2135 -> 3.05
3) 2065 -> 3.14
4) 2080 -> 3.03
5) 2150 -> 2.96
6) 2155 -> 2.94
